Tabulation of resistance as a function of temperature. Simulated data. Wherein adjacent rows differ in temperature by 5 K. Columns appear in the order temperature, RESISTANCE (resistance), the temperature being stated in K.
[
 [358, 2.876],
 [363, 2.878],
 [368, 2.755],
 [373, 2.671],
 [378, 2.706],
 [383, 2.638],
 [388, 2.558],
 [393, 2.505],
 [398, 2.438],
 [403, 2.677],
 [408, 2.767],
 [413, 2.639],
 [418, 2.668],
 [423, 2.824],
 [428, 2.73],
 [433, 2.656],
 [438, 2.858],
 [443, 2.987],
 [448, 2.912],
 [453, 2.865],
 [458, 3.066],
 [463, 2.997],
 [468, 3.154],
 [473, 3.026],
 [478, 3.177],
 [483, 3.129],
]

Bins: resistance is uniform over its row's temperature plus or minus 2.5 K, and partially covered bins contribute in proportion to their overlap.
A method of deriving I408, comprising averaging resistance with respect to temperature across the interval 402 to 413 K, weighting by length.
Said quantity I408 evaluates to 2.71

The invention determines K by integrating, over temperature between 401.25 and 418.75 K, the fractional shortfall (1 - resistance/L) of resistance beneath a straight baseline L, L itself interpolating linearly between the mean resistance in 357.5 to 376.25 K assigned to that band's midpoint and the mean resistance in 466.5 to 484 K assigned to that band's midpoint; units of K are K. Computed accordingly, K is 1.4 K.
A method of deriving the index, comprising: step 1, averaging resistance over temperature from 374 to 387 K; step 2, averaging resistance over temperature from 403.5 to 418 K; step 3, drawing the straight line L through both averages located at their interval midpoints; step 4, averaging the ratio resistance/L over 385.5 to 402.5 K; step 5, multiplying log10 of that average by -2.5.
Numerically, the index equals 0.06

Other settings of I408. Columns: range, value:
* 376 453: 2.71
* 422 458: 2.85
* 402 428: 2.72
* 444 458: 2.93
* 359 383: 2.75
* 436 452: 2.92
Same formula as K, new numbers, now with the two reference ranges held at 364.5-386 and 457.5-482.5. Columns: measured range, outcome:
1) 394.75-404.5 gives 0.9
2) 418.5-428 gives 0.4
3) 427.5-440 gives 0.8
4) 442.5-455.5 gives 0.4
